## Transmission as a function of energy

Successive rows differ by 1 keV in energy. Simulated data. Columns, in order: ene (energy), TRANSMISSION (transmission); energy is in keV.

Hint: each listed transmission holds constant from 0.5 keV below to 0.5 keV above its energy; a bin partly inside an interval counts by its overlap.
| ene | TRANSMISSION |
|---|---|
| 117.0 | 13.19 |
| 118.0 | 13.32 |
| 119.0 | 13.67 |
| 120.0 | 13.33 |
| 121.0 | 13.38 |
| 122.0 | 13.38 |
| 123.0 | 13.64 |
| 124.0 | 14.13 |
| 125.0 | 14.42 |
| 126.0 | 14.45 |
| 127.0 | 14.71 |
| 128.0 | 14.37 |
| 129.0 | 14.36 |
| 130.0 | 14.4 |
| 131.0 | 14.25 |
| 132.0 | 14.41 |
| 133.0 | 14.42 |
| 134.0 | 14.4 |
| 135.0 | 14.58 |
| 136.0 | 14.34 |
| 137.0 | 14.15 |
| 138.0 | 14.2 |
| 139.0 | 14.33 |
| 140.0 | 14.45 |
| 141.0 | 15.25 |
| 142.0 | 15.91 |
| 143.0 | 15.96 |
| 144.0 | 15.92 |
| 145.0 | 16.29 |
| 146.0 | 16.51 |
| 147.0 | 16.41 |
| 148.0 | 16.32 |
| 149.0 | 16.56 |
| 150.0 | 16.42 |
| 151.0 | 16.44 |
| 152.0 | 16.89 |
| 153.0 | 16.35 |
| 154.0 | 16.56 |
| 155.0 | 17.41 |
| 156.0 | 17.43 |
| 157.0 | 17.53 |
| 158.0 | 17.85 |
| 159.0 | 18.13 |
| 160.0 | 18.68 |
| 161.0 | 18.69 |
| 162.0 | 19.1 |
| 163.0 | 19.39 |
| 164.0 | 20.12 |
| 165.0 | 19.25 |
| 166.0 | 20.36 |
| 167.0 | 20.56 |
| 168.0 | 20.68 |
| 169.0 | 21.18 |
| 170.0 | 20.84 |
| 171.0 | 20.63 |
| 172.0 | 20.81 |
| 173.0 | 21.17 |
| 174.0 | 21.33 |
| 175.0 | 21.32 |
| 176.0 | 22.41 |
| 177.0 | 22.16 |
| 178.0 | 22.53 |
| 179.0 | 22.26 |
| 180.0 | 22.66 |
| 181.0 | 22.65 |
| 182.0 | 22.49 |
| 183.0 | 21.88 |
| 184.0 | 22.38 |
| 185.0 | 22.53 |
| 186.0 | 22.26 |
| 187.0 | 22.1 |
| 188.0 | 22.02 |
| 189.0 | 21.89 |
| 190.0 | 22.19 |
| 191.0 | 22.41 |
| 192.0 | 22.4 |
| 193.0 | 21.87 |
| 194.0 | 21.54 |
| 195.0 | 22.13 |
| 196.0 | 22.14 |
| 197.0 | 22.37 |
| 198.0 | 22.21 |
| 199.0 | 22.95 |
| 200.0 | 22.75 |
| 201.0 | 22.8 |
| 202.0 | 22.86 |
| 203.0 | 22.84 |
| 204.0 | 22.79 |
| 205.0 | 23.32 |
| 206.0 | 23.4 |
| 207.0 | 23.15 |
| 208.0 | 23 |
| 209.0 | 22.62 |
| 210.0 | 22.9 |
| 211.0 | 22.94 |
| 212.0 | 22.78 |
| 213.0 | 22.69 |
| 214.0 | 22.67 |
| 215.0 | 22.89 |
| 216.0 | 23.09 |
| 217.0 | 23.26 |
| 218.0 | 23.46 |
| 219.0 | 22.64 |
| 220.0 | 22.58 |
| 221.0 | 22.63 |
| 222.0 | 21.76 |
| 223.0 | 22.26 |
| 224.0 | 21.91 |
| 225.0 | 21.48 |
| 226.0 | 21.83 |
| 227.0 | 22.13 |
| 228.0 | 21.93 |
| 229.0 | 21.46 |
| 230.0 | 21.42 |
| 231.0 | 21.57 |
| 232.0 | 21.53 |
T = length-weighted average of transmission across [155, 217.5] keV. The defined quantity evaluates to 21.6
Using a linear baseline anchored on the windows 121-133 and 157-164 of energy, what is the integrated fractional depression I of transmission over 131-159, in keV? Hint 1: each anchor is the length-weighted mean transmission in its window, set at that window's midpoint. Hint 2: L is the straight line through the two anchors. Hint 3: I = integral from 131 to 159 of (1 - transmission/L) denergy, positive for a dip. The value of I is 1.3 keV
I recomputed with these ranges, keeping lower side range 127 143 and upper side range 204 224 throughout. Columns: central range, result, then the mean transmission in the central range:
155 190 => -4.3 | 20.8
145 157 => -0.3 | 16.7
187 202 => -1.1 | 22.3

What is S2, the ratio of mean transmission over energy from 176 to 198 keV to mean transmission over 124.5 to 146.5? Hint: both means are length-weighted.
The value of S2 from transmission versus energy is 1.50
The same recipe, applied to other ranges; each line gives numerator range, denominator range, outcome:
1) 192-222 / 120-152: 1.52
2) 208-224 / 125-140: 1.58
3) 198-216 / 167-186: 1.05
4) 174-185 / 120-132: 1.58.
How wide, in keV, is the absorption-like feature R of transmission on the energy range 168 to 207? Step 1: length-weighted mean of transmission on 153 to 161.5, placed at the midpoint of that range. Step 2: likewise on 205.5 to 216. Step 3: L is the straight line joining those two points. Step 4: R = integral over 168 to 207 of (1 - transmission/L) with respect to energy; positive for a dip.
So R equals -2.9 keV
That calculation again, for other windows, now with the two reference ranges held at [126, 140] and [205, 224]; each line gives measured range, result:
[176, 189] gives -1.88 keV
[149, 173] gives -2.01 keV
